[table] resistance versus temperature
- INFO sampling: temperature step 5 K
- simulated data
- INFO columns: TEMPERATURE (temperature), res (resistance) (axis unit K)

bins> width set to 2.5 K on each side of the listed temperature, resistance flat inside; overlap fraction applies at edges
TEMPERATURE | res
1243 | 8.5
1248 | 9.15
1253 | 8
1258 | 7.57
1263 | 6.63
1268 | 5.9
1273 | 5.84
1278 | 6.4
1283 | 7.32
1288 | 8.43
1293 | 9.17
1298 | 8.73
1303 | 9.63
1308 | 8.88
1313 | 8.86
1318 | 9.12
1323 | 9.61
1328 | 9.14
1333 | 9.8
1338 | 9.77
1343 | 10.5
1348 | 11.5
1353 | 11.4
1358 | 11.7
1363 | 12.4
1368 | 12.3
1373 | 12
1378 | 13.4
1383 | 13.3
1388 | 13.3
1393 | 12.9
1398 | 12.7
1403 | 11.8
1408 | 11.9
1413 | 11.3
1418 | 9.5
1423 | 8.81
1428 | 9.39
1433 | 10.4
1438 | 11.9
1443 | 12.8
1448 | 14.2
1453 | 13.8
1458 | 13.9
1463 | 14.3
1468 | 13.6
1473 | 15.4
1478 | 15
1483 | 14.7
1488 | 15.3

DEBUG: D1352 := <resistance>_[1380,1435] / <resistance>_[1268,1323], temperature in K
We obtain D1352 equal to 1.4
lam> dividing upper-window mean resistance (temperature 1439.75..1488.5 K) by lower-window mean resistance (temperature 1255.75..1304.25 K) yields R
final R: 1.9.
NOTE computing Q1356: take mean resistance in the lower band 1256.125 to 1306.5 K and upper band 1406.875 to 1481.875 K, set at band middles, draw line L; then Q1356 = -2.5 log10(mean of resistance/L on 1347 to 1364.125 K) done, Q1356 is -0.193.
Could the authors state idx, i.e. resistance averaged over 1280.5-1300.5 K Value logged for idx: 8.41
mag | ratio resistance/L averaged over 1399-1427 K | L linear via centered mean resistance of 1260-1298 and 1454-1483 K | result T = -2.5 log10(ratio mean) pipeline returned 0.15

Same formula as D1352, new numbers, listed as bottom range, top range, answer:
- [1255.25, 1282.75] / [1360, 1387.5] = 1.94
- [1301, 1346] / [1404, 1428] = 1.09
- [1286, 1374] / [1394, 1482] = 1.23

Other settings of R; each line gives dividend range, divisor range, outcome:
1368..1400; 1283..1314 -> 1.46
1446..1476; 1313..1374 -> 1.33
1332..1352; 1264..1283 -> 1.68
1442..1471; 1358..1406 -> 1.10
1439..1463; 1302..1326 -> 1.48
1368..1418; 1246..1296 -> 1.66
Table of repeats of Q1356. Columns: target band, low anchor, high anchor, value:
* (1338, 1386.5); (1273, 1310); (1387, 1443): -0.20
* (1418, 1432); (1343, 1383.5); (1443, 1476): 0.39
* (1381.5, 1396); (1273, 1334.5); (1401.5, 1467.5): -0.22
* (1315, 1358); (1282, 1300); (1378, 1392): 0.07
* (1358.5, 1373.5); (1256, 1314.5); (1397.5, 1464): -0.21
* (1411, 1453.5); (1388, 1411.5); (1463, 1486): 0.19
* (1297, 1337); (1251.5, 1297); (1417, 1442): -0.15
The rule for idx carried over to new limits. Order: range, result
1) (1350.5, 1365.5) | 11.8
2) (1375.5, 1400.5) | 13.1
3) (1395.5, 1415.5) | 11.9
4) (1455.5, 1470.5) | 13.9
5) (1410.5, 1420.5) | 10.4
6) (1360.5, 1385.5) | 12.7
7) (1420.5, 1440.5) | 10.1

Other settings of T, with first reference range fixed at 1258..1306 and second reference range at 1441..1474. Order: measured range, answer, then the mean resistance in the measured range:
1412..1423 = 0.25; 9.92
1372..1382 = -0.17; 12.9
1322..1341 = -0.03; 9.6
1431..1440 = 0.18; 11.2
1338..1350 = -0.09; 10.7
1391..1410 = -0.04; 12.3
